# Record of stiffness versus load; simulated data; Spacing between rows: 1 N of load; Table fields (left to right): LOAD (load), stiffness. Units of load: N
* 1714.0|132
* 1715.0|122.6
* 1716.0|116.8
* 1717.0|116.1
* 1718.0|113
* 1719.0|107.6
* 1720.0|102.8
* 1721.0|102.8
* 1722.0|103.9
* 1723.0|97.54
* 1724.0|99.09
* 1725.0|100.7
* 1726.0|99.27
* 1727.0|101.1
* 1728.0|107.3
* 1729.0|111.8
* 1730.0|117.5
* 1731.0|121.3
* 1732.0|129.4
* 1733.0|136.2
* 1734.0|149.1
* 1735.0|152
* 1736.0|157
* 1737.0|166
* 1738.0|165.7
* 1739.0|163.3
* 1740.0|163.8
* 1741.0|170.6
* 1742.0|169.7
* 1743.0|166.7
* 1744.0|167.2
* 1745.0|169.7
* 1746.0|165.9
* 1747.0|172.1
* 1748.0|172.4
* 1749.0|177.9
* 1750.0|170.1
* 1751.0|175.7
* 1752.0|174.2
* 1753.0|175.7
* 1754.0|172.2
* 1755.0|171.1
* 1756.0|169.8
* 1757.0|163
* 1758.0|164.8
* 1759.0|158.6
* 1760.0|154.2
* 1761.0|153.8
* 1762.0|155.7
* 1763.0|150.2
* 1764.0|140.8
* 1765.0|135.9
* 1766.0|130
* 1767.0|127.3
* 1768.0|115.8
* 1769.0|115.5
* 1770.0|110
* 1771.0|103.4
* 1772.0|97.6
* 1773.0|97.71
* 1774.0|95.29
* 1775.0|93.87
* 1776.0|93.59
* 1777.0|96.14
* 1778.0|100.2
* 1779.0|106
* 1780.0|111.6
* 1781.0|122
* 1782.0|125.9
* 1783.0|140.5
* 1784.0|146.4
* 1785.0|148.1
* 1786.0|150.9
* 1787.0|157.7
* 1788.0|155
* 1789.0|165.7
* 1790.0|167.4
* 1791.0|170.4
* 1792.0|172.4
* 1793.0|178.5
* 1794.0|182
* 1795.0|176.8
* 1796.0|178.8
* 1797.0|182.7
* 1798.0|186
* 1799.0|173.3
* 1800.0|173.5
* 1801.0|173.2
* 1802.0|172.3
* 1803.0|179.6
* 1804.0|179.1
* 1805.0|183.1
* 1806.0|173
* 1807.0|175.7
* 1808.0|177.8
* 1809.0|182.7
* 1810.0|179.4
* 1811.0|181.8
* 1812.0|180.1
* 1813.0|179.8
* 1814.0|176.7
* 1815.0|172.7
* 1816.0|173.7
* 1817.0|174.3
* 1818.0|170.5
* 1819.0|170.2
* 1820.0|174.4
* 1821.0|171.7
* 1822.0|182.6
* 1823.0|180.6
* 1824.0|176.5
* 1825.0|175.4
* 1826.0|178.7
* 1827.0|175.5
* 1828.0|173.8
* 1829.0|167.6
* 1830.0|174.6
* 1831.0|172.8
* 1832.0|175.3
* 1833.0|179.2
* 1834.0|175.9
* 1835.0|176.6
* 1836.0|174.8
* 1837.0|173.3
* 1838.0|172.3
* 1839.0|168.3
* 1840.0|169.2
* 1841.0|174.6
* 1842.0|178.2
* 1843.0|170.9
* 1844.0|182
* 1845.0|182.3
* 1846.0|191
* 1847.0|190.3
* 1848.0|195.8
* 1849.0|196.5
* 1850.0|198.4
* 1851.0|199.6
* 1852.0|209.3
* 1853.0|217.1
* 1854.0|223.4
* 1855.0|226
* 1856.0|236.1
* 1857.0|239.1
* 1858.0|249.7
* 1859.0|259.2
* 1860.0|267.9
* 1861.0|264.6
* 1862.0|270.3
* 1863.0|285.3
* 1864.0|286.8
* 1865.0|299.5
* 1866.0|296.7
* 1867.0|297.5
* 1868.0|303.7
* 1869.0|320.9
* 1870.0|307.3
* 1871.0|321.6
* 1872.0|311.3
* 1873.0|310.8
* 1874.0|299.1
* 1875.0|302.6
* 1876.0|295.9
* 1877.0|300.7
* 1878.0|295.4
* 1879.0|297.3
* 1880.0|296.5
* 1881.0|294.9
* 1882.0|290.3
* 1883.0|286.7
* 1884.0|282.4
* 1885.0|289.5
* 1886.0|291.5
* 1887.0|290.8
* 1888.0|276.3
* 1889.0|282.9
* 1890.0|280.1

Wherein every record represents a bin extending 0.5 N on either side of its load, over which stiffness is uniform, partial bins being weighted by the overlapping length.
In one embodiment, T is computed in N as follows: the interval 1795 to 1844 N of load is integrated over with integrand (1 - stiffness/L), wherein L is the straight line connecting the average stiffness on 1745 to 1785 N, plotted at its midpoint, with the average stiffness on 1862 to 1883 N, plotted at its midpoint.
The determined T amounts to 9.5 N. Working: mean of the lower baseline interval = 139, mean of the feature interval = 176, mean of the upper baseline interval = 300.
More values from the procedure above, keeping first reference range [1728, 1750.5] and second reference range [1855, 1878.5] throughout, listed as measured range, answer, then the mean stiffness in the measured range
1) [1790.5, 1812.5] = 4.15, 178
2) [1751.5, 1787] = 9.71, 134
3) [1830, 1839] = 2.79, 175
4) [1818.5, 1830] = 3.20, 175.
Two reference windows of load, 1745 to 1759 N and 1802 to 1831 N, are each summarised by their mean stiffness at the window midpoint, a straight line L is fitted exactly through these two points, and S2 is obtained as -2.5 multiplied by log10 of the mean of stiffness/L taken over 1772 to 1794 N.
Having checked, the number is 0.29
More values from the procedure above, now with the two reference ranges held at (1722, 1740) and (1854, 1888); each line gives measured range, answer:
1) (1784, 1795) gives 0.180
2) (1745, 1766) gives -0.054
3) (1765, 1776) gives 0.494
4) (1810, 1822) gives 0.263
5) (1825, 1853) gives 0.349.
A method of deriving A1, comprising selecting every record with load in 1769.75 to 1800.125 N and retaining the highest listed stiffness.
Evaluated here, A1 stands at 186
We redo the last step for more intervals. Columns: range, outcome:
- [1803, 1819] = 183.1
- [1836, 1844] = 182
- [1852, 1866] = 299.5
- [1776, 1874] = 321.6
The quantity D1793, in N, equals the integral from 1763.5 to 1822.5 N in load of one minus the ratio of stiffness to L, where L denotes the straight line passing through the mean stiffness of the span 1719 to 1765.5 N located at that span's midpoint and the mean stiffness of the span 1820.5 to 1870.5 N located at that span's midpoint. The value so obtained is 9.0 N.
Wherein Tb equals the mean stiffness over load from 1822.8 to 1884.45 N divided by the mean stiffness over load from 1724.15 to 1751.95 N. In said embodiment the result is 1.57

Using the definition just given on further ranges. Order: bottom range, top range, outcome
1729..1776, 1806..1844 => 1.19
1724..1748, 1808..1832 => 1.22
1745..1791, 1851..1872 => 1.89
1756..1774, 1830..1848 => 1.33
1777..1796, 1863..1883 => 2.03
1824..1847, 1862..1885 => 1.70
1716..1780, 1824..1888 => 1.75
